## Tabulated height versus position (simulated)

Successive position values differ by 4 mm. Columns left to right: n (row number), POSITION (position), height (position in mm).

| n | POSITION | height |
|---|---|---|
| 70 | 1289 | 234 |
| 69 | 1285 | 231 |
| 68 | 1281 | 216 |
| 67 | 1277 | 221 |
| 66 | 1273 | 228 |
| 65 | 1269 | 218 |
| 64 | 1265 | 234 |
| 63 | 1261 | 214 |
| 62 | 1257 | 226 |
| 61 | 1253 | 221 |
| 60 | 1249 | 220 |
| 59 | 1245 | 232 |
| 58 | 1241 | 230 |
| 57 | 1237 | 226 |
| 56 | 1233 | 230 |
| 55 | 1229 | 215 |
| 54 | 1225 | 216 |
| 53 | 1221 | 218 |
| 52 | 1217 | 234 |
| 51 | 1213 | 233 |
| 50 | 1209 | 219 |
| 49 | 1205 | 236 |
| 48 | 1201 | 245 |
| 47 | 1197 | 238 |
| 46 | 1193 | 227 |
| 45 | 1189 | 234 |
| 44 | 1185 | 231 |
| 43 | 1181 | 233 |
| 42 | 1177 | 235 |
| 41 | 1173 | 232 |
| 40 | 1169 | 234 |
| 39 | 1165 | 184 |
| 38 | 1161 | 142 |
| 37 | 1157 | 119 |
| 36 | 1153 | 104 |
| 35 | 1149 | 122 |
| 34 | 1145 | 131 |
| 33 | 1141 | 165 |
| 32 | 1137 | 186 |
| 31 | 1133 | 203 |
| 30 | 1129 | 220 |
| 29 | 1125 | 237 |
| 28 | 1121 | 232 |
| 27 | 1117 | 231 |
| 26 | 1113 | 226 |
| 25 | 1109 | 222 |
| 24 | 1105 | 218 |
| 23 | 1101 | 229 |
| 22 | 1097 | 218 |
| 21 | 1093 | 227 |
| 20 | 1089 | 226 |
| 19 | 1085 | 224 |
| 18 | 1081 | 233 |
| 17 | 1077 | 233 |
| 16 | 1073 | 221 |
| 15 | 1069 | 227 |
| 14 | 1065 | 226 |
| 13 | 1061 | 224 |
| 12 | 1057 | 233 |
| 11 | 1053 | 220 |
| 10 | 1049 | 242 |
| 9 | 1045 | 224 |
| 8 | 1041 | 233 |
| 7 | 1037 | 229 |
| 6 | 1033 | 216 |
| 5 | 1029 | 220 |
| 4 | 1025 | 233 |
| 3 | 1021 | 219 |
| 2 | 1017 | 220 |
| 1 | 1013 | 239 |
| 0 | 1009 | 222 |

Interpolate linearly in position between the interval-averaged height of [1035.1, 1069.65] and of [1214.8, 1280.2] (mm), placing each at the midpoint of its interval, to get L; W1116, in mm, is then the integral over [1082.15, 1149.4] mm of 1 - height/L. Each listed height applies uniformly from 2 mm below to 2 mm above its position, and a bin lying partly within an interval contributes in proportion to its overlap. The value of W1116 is 5.3 mm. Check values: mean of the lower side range 229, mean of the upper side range 224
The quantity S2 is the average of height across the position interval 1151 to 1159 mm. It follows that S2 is 112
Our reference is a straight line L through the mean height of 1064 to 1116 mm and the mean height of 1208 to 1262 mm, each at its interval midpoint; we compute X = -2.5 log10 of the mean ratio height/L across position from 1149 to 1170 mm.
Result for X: 0.44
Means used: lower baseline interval 225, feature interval 150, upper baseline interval 224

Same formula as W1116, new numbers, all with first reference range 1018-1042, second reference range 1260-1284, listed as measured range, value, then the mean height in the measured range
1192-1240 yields -1.1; 228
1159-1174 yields 1.9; 196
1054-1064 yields -0.1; 227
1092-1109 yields 0.1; 223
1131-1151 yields 5.6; 161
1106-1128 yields -0.5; 229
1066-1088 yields -0.3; 227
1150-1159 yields 4.5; 113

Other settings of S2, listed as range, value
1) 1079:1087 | 228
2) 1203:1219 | 230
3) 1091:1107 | 223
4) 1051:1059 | 226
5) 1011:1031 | 226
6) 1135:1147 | 161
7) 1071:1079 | 227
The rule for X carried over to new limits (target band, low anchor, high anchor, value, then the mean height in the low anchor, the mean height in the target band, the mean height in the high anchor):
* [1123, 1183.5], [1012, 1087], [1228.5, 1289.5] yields 0.23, 227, 184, 225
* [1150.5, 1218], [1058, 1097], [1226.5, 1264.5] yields 0.08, 226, 210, 224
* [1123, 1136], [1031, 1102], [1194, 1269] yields 0.05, 227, 217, 227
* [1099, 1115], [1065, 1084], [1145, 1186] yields -0.06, 228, 224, 180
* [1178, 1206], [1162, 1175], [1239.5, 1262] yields -0.10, 211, 235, 224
